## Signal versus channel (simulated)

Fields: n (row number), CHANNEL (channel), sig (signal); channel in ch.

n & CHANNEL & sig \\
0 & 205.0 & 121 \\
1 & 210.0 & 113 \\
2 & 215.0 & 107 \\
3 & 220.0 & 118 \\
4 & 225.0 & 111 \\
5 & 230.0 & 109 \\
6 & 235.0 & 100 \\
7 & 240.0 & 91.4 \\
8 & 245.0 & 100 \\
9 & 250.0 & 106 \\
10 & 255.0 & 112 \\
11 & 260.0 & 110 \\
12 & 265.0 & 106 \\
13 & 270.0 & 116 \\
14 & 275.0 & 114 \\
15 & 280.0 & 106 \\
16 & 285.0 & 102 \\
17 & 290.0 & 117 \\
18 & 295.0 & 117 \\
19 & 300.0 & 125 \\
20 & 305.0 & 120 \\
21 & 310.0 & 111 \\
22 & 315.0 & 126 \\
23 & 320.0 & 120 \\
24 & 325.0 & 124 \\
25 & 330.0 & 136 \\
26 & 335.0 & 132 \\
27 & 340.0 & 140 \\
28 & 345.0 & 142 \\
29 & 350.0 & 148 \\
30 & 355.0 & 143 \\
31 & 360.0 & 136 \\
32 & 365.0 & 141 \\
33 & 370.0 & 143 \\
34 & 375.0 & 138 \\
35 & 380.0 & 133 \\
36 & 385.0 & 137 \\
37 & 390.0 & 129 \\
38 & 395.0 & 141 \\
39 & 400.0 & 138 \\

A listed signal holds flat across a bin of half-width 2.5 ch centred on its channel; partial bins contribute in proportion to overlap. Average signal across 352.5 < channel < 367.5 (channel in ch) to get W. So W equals 140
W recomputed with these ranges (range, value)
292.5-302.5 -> 121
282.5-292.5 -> 110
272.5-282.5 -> 110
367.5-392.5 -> 136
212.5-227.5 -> 112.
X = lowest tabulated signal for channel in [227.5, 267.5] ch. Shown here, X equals 91.4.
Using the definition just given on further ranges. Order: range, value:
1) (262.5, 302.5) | 102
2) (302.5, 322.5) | 111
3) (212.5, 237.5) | 100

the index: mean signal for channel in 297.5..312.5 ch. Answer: 119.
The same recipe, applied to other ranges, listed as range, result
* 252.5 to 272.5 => 111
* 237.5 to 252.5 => 99.1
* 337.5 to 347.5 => 141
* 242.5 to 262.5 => 107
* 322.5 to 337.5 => 131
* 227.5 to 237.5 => 104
